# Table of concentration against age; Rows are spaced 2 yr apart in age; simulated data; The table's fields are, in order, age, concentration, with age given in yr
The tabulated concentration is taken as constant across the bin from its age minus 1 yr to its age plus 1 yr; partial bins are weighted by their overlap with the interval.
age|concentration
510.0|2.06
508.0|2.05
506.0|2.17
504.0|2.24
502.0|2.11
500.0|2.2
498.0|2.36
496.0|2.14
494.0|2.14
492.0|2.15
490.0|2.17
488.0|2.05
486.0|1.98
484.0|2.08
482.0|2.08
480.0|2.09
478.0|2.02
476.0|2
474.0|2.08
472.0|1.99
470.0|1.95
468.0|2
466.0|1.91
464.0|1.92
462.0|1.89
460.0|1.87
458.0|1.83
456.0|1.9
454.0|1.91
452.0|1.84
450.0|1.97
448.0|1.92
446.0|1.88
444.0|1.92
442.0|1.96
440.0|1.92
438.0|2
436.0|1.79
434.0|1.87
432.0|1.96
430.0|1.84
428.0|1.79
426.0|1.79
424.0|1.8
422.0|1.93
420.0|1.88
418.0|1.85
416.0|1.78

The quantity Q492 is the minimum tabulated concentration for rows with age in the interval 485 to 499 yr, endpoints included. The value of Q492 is 1.98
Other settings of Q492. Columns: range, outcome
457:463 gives 1.83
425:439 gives 1.79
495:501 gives 2.14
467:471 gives 1.95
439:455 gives 1.84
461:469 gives 1.89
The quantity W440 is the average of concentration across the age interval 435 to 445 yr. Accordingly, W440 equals 1.92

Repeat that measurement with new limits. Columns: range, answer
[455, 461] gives 1.87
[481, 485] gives 2.08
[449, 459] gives 1.89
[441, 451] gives 1.93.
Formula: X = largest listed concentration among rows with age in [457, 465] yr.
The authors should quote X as 1.92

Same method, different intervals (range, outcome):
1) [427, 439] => 2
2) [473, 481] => 2.09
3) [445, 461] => 1.97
